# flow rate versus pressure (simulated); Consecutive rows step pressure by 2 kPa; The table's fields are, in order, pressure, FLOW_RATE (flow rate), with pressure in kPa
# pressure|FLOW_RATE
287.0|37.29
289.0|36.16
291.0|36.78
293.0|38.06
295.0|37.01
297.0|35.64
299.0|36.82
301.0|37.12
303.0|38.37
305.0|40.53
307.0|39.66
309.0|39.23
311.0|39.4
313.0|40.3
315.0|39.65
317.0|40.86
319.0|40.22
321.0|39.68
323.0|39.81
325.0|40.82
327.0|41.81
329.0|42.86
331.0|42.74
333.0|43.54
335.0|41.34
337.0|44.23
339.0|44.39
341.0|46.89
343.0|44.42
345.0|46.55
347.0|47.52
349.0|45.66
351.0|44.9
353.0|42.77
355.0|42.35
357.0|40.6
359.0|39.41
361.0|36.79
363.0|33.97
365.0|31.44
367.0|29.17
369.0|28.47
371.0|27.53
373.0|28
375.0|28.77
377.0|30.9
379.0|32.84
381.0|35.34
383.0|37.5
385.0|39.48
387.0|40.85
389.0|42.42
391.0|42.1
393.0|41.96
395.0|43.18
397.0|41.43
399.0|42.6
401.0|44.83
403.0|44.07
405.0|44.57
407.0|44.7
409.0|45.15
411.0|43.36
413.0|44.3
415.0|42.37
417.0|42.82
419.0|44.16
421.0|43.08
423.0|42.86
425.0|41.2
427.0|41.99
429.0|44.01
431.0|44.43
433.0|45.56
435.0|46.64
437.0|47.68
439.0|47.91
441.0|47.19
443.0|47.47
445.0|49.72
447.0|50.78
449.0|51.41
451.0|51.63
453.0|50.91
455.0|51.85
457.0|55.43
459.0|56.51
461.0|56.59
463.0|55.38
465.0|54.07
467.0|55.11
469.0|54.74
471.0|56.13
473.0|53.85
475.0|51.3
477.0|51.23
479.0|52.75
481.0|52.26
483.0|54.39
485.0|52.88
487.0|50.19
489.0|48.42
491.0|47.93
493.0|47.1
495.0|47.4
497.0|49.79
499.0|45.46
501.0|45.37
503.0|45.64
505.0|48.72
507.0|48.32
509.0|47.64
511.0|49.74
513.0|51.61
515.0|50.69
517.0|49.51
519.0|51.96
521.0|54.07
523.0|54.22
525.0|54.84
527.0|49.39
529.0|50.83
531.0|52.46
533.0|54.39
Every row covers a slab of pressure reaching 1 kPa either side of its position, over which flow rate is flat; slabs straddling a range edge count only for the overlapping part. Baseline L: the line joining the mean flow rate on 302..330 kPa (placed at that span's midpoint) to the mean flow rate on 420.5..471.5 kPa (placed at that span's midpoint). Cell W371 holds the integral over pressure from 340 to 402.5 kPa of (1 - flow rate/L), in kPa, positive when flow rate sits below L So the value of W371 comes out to 7.6 kPa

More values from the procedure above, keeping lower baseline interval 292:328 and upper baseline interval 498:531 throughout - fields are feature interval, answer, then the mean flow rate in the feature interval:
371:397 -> 3.84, 36.8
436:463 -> -2.77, 51.3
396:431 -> 0.95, 43.4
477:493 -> -0.86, 51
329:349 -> -1.91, 44.6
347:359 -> -0.54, 43.3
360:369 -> 2.07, 32.4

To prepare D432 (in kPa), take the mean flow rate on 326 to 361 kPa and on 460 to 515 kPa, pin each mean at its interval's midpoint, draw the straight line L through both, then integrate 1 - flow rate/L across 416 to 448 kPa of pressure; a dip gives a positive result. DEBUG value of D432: 1.71 kPa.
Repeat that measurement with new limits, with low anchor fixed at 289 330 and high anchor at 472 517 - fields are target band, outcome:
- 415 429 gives 0.9 kPa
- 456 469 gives -2.1 kPa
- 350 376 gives 4.4 kPa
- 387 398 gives 0.4 kPa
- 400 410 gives 0.0 kPa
